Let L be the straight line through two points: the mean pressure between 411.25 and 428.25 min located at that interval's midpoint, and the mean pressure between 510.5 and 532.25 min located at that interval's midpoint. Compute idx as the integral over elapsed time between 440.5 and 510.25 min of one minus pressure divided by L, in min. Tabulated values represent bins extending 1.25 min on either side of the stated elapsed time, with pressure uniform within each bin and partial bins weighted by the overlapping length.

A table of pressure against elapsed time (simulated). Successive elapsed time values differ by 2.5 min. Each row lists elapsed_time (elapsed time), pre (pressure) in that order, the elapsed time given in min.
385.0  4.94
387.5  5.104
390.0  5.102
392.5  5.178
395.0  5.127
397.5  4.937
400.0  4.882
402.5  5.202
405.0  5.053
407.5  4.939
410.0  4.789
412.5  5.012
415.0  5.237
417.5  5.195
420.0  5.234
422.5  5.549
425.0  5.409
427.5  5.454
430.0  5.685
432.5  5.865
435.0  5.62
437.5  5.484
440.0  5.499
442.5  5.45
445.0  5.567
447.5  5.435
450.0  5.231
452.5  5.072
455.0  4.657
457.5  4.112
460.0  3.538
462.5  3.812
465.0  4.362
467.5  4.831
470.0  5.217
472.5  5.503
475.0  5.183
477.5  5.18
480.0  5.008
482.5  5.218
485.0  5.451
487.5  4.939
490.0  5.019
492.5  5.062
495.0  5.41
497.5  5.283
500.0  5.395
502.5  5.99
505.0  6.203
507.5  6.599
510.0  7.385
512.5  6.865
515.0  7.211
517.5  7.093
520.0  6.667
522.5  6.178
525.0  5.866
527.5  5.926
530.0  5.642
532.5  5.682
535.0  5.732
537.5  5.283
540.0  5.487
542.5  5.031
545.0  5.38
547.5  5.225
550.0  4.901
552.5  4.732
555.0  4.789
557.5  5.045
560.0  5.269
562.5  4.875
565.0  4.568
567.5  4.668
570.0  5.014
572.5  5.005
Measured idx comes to 8.6 min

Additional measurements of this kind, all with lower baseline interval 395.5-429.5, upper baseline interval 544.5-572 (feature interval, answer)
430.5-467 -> 0.82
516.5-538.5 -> -4.48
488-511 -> -3.40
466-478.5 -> -0.24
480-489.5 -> -0.21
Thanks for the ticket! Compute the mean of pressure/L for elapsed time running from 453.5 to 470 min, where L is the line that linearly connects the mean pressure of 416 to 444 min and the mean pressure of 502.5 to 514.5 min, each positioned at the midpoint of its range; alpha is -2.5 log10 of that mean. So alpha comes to 0.36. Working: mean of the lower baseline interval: 5.49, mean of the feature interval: 4.31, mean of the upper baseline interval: 6.71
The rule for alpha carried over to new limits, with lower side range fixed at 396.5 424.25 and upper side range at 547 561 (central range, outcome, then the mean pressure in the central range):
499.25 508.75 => -0.208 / 6.08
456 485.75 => 0.061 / 4.77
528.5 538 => -0.128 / 5.62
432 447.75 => -0.098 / 5.55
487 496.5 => -0.020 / 5.13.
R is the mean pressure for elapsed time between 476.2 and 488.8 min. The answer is 5.16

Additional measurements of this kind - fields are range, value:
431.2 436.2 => 5.74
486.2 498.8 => 5.14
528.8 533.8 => 5.66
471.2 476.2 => 5.34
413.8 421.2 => 5.22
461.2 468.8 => 4.34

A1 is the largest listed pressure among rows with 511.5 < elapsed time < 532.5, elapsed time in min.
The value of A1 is 7.211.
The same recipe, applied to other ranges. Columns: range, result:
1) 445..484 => 5.567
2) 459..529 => 7.385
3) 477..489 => 5.451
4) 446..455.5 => 5.435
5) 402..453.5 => 5.865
